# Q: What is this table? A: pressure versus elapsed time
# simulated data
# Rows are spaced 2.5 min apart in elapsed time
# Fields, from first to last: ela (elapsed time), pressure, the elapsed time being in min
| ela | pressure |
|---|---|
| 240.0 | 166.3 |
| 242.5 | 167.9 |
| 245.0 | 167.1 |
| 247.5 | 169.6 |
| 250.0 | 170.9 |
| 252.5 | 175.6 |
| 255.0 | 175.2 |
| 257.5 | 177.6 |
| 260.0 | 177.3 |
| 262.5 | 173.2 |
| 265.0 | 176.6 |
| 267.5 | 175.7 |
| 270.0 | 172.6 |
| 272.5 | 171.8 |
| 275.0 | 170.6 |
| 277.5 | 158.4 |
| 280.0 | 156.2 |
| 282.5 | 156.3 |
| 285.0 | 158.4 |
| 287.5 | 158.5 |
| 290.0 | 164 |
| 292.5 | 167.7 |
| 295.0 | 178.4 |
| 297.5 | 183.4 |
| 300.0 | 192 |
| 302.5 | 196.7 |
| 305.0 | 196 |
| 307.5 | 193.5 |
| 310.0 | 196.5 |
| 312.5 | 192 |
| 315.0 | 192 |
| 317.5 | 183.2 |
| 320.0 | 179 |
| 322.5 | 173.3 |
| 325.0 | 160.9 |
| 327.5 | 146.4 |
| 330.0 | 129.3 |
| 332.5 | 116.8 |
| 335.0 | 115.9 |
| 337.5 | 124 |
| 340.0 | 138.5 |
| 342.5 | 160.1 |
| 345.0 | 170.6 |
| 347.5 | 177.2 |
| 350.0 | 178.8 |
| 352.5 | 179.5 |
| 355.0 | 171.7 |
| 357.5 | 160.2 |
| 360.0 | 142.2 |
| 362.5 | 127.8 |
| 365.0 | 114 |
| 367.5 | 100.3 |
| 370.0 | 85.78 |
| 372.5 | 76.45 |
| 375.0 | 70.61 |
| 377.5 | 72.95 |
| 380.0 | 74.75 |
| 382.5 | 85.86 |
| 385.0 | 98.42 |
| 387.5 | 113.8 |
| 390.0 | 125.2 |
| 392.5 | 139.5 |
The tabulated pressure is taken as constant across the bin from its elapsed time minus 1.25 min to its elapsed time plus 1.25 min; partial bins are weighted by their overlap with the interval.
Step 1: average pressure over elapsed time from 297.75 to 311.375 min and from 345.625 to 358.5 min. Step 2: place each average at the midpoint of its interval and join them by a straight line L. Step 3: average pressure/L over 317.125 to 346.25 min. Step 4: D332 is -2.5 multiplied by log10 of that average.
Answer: 0.222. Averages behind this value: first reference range 194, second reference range 174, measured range 149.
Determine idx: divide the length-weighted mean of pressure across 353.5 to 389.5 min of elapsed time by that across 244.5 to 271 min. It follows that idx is 0.62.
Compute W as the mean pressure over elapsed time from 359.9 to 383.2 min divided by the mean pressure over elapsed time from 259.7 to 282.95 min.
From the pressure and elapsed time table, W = 0.55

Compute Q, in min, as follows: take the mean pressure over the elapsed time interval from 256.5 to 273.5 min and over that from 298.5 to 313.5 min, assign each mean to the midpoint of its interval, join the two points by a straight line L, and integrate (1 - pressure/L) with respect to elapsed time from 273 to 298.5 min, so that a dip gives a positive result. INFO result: 2.7 min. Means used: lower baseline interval 175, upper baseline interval 194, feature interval 165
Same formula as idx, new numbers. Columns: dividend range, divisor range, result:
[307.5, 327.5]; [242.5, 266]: 1.04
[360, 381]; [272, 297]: 0.57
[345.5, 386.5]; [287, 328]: 0.67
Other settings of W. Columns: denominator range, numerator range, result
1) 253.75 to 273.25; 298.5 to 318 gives 1.10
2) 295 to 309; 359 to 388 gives 0.50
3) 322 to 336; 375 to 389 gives 0.63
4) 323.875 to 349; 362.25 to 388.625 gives 0.63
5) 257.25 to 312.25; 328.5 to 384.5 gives 0.72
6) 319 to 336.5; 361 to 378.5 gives 0.64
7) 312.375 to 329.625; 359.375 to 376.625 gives 0.58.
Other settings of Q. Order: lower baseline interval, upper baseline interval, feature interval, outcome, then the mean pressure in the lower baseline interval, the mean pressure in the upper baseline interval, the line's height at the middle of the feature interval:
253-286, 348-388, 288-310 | -4.4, 169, 117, 154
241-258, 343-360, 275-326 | -1.7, 172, 170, 171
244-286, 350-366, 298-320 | -4.1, 170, 152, 161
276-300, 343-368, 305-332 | -2.2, 166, 154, 161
